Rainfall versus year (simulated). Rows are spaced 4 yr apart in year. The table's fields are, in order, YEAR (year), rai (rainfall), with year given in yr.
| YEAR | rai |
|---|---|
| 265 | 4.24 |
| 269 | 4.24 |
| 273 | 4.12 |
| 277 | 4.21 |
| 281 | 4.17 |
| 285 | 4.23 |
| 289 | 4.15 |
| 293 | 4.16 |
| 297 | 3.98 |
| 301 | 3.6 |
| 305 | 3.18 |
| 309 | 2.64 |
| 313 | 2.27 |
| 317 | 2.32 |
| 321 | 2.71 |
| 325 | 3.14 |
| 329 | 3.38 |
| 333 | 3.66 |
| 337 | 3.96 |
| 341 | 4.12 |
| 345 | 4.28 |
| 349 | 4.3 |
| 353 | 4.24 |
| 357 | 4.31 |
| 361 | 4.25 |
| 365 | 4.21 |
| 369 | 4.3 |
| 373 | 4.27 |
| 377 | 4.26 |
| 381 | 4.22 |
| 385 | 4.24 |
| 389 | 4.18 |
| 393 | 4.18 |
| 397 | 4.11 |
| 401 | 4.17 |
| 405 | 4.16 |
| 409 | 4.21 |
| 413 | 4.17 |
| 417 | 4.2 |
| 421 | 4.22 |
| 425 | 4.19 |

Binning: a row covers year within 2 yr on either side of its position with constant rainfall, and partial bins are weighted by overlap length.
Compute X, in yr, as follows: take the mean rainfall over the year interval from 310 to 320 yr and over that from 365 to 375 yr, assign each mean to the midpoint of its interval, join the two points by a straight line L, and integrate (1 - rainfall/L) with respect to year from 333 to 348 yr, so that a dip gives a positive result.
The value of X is -3.8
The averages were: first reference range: 2.37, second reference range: 4.27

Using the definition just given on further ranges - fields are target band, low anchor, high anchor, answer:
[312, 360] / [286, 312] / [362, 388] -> 4.0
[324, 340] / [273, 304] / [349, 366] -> 2.2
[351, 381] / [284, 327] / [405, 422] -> -3.7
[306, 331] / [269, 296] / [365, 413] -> 8.5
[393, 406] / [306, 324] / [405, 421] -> -0.6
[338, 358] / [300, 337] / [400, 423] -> -4.9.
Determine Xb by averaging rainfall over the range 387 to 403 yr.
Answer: 4.16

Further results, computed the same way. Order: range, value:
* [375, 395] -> 4.22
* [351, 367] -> 4.25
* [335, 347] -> 4.12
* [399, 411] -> 4.18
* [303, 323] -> 2.62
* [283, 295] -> 4.18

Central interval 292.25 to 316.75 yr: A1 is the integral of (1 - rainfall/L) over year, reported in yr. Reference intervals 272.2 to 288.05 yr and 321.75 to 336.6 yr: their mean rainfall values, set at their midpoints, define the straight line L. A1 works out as 4.00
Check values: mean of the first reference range 4.19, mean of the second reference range 3.4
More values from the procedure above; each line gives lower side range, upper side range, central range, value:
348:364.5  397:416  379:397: 0.1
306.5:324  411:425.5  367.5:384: -3.5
